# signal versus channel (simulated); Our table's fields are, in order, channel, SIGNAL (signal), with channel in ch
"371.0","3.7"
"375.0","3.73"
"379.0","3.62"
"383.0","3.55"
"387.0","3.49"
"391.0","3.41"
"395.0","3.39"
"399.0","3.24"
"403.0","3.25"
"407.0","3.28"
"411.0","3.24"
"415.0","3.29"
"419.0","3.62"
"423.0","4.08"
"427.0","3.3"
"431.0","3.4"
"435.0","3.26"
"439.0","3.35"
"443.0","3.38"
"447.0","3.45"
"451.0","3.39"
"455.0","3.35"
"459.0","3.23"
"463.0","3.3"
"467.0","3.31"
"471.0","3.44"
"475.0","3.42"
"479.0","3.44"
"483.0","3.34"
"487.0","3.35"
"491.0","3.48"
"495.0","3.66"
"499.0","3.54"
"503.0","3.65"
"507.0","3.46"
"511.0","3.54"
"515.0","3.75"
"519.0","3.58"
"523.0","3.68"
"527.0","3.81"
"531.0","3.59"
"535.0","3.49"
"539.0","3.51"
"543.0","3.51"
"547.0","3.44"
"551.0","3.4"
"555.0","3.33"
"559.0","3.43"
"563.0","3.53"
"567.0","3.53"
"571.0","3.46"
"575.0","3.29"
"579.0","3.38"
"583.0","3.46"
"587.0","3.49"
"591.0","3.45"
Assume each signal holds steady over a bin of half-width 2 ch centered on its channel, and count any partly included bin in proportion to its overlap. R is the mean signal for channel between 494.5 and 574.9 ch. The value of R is 3.54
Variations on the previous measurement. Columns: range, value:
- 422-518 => 3.45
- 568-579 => 3.39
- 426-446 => 3.35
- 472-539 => 3.55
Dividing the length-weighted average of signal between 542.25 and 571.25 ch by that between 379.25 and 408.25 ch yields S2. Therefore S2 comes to 1.02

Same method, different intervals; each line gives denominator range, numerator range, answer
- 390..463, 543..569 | 1.02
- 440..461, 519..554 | 1.06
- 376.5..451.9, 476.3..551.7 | 1.03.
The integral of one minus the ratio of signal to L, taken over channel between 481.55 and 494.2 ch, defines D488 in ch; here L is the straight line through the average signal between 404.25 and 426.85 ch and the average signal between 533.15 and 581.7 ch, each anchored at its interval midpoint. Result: 0.15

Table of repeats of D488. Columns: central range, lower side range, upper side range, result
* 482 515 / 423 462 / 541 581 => -1.1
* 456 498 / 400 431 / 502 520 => 1.6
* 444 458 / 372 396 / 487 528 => 0.7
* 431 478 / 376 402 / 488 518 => 2.2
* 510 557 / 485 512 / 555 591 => -0.9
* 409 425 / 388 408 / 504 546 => -0.9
